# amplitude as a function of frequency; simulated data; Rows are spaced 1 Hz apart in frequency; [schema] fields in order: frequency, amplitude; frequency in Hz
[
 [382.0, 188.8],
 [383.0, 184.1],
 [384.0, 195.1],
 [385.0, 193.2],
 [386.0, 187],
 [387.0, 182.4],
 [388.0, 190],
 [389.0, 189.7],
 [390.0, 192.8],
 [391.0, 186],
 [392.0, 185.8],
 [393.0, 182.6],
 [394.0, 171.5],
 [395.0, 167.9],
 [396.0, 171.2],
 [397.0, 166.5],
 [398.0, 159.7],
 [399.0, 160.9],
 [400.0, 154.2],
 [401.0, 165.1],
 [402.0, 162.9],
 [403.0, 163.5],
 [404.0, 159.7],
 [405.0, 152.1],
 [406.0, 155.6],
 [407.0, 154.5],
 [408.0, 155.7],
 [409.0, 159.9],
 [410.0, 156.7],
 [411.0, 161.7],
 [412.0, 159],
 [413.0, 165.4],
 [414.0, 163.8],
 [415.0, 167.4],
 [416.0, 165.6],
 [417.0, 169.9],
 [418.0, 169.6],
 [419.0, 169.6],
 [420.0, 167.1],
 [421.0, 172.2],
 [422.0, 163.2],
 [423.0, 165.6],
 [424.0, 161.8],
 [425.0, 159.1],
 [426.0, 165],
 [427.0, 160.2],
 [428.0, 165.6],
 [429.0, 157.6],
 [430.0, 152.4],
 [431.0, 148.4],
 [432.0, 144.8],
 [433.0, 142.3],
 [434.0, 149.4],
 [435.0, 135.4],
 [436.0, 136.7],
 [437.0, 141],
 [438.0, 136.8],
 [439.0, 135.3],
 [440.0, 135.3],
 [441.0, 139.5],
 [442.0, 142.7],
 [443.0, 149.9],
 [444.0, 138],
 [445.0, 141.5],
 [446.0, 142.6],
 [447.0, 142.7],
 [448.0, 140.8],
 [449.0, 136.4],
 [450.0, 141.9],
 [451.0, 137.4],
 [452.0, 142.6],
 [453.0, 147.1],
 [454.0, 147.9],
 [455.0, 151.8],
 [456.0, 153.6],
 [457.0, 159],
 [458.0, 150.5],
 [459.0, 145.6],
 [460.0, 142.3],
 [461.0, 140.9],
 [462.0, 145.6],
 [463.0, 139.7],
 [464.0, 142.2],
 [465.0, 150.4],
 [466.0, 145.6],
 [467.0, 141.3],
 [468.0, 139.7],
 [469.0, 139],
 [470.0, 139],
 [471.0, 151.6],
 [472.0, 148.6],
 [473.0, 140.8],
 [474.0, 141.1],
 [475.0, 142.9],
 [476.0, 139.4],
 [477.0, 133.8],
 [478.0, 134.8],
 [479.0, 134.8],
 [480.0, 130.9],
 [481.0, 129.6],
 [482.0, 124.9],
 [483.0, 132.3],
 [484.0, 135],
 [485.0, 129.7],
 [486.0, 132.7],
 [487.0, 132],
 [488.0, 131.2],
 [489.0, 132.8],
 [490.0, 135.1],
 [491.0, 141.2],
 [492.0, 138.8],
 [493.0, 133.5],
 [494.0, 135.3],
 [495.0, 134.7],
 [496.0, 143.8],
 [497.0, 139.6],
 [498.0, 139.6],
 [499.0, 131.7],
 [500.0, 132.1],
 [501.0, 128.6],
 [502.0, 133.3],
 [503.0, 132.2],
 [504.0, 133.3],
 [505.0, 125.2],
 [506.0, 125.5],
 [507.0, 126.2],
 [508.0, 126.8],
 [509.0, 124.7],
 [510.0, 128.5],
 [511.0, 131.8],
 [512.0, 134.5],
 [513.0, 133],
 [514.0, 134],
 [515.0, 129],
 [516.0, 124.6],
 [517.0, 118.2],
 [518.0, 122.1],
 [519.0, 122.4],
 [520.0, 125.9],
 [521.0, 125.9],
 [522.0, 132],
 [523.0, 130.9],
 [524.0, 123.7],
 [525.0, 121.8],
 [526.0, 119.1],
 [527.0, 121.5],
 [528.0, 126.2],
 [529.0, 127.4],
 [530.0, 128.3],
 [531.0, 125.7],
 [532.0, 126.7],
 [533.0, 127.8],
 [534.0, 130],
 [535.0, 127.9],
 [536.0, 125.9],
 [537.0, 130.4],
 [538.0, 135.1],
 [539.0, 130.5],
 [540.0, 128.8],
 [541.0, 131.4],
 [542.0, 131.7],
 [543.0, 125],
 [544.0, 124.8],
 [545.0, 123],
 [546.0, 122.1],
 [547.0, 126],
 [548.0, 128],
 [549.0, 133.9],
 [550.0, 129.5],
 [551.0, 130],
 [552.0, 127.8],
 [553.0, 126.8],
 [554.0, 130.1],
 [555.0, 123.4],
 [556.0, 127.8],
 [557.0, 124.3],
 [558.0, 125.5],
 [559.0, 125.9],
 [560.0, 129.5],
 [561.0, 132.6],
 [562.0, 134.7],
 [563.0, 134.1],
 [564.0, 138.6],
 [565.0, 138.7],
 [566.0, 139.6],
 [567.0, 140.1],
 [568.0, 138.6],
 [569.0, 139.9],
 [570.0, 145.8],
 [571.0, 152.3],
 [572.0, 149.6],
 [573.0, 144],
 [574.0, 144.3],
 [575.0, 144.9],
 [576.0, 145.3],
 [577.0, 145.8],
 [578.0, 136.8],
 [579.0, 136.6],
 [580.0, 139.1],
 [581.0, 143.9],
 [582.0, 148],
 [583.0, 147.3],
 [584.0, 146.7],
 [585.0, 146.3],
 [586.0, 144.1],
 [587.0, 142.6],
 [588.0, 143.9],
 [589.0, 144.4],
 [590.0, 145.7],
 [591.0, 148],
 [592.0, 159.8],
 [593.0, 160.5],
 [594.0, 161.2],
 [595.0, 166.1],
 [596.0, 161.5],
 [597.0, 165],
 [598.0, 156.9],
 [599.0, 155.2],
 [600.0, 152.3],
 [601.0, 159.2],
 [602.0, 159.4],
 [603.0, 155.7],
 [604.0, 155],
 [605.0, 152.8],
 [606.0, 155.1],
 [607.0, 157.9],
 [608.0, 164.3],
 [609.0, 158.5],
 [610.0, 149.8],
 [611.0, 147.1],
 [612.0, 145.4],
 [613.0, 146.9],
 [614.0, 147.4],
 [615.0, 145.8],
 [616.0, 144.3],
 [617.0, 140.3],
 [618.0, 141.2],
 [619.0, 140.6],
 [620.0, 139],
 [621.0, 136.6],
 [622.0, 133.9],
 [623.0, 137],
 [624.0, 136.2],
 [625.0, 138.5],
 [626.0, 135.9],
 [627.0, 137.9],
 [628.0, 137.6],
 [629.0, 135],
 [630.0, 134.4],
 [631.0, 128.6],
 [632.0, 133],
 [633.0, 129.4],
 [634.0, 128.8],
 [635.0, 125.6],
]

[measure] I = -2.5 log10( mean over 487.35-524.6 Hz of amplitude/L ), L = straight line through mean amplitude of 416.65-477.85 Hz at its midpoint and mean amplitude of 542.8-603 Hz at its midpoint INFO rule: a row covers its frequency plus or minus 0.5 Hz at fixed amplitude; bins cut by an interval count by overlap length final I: 0.11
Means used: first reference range 148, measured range 131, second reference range 141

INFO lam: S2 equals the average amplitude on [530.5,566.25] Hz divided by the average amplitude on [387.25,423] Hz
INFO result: 0.77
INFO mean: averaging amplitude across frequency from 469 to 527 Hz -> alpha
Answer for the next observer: 132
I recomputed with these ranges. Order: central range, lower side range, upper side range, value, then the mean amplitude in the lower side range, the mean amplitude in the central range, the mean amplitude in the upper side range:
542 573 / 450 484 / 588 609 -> 0.150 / 142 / 132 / 157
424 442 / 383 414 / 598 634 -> 0.130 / 170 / 148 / 145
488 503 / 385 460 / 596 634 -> 0.134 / 158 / 135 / 146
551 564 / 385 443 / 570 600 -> 0.172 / 162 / 129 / 149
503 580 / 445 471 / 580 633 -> 0.119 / 144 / 131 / 147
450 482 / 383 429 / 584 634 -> 0.141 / 169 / 143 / 147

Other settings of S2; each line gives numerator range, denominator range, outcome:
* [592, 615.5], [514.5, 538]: 1.24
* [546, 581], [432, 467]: 0.95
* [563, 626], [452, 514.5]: 1.07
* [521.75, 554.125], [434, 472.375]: 0.89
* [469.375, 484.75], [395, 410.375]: 0.86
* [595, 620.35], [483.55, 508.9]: 1.14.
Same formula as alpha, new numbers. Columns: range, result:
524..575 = 131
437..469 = 143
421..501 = 143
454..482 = 143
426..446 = 145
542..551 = 127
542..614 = 143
